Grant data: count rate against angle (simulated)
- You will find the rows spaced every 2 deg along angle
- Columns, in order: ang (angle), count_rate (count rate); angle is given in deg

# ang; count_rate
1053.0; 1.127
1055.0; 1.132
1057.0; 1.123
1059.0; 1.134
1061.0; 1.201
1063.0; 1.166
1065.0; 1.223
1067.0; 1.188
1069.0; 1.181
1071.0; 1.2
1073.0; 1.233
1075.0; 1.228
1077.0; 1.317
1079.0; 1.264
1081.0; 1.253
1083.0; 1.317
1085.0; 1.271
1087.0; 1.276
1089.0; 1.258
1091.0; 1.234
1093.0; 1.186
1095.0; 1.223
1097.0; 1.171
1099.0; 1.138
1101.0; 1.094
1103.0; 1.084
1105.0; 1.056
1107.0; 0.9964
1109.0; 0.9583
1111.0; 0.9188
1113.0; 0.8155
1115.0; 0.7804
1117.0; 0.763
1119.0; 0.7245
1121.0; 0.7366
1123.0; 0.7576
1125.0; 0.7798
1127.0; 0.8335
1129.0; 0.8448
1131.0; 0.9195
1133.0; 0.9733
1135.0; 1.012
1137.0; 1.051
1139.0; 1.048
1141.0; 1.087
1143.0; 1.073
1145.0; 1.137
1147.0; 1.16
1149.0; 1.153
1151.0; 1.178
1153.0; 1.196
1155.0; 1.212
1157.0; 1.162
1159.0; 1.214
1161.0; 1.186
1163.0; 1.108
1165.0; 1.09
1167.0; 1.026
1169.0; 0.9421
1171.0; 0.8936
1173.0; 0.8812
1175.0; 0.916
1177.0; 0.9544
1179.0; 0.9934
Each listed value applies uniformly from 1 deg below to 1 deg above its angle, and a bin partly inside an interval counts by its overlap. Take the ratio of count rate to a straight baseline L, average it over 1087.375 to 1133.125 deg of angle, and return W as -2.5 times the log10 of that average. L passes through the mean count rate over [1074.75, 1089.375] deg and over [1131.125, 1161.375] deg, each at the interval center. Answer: 0.24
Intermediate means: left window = 1.28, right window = 1.12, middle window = 0.971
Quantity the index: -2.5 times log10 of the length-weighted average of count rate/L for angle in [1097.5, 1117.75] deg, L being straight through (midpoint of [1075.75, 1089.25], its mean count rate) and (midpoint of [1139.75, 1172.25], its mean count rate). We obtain 0.25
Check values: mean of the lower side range 1.28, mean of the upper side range 1.11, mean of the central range 0.968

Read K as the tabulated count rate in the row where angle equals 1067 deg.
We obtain 1.188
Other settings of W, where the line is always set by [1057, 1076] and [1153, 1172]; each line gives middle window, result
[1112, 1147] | 0.23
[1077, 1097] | -0.07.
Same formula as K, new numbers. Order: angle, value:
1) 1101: 1.094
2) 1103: 1.084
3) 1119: 0.7245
